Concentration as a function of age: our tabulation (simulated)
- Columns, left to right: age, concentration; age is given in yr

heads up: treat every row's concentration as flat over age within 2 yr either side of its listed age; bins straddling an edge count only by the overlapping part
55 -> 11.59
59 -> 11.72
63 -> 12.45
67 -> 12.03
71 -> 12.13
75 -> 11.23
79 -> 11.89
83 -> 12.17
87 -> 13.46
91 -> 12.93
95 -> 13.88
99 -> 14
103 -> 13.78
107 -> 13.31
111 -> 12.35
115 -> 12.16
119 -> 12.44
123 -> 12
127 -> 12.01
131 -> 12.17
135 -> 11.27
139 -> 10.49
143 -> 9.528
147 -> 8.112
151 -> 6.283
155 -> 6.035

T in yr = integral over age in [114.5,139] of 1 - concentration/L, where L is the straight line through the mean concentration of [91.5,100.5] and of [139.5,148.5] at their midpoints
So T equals -2.48 yr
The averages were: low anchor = 13.8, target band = 11.9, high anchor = 9.14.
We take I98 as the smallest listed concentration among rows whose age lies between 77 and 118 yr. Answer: 11.89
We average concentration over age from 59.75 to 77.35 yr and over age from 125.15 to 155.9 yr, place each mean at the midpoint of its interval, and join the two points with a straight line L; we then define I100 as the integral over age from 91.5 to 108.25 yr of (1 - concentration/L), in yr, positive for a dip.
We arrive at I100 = -4.2 yr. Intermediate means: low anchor 11.9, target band 13.7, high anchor 9.6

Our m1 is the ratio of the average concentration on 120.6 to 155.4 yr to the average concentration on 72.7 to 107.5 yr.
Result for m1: 0.8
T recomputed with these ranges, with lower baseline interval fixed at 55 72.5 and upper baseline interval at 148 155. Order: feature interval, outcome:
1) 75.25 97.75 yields -4.8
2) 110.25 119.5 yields -3.7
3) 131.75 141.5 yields -4.7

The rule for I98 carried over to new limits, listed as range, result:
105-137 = 11.27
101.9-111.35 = 12.35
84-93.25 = 12.93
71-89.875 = 11.23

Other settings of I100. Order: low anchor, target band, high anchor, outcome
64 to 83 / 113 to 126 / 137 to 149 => -2.50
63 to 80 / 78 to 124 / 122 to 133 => -3.54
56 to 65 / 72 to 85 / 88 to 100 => 1.07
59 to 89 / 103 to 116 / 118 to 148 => -1.50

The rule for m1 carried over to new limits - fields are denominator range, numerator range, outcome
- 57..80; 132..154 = 0.77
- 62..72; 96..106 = 1.13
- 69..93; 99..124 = 1.04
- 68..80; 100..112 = 1.13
